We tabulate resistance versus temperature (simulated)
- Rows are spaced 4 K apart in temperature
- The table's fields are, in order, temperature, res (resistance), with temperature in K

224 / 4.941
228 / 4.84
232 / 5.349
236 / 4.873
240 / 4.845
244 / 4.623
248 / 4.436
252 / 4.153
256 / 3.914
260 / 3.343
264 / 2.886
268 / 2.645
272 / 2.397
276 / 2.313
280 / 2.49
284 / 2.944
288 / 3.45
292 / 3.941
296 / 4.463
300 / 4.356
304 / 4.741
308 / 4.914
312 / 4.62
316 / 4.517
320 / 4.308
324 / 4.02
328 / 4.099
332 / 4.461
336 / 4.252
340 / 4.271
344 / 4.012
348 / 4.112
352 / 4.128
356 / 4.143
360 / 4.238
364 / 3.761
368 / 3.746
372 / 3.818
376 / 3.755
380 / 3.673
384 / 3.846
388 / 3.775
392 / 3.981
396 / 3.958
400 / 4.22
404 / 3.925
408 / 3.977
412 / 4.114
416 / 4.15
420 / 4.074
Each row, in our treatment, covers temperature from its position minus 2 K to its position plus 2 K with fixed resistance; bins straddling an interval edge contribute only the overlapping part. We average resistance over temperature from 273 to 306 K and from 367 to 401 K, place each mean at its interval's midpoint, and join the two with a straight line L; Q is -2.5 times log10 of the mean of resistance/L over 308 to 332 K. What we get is -0.20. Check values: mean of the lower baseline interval 3.55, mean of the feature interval 4.38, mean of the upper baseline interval 3.86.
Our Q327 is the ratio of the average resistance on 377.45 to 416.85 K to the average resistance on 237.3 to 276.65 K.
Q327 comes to 1.09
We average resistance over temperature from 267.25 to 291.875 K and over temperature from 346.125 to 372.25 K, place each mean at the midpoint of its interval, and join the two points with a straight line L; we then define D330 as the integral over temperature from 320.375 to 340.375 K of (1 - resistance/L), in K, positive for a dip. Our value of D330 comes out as -3.67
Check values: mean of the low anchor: 2.8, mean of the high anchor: 4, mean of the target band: 4.22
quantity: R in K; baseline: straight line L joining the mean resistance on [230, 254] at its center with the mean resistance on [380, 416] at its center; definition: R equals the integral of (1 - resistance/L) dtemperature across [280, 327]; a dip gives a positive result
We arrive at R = 3.0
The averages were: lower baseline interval 4.71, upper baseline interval 3.97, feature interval 4.13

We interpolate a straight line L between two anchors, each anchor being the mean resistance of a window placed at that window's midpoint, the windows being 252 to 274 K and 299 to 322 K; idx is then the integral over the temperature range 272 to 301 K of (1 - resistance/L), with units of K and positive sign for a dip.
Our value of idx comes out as 4.3 K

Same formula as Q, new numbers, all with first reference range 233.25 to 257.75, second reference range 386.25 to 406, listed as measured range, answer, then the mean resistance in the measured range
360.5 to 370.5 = 0.070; 3.83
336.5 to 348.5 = 0.004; 4.15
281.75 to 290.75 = 0.323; 3.24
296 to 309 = -0.077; 4.62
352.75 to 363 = -0.008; 4.14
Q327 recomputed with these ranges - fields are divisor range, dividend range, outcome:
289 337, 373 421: 0.90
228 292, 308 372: 1.14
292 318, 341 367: 0.89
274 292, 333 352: 1.43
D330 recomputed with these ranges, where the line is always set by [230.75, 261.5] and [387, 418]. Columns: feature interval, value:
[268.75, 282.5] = 6.0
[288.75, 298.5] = 0.4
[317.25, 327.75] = 0.1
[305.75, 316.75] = -1.1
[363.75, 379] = 1.3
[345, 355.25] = 0.1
